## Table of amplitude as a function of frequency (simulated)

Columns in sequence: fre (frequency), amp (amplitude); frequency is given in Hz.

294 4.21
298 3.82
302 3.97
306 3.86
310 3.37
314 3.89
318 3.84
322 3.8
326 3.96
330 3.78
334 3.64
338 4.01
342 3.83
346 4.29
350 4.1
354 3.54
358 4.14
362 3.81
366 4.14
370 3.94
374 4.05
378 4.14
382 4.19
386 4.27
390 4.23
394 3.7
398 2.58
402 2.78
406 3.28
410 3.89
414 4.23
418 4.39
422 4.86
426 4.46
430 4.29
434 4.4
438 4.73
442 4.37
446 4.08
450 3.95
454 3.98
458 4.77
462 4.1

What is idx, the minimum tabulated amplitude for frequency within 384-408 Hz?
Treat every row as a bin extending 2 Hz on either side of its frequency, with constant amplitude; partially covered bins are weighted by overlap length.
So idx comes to 2.58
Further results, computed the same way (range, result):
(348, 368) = 3.54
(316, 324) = 3.8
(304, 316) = 3.37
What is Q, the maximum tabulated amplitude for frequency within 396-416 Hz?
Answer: 4.23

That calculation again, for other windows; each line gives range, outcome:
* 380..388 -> 4.27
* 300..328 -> 3.97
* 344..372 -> 4.29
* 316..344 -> 4.01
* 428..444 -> 4.73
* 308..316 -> 3.89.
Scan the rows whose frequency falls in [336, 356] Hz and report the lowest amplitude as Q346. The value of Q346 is 3.54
